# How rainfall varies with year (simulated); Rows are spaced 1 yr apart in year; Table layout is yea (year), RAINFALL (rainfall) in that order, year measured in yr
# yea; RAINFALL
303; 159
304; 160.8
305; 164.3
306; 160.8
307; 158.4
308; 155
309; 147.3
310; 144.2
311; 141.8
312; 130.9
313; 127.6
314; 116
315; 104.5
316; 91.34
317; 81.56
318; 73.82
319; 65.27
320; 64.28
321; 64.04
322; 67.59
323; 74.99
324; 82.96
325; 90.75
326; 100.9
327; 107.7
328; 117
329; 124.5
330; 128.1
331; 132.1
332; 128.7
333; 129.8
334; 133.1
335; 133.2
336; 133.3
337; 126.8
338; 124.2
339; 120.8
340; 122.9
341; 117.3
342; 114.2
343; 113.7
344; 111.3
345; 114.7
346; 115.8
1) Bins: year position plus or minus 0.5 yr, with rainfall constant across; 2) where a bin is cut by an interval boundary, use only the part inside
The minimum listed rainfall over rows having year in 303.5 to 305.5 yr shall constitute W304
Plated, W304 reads 160.8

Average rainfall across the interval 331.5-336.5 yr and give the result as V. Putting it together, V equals 132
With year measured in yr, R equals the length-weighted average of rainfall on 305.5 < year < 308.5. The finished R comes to 158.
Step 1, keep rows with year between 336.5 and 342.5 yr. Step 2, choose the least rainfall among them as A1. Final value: 114.2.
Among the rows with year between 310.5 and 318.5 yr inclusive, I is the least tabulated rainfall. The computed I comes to 73.82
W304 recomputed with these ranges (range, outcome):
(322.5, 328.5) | 74.99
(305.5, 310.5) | 144.2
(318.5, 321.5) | 64.04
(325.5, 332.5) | 100.9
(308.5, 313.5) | 127.6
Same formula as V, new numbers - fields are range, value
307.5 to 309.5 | 151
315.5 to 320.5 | 75.3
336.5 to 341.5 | 122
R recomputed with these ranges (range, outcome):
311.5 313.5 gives 129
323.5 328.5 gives 99.9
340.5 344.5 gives 114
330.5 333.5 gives 130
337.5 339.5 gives 122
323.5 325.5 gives 86.9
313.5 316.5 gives 104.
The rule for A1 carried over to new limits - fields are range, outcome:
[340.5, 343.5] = 113.7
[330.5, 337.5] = 126.8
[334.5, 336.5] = 133.2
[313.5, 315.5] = 104.5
